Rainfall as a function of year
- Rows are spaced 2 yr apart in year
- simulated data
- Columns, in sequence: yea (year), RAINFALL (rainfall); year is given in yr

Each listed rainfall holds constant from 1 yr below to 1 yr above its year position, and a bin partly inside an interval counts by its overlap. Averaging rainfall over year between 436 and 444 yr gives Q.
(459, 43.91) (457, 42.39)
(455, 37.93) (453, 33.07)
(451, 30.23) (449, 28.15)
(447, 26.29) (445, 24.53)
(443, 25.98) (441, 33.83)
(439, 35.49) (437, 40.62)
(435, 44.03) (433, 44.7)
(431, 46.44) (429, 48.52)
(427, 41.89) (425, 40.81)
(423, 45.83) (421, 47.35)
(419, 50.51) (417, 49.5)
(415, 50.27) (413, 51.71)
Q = 34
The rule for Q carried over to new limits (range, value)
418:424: 47.9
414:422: 49.4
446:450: 27.2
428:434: 46.6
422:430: 44.3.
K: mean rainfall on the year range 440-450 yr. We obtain 27.8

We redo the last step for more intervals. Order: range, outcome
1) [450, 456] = 33.7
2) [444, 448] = 25.4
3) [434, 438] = 42.3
